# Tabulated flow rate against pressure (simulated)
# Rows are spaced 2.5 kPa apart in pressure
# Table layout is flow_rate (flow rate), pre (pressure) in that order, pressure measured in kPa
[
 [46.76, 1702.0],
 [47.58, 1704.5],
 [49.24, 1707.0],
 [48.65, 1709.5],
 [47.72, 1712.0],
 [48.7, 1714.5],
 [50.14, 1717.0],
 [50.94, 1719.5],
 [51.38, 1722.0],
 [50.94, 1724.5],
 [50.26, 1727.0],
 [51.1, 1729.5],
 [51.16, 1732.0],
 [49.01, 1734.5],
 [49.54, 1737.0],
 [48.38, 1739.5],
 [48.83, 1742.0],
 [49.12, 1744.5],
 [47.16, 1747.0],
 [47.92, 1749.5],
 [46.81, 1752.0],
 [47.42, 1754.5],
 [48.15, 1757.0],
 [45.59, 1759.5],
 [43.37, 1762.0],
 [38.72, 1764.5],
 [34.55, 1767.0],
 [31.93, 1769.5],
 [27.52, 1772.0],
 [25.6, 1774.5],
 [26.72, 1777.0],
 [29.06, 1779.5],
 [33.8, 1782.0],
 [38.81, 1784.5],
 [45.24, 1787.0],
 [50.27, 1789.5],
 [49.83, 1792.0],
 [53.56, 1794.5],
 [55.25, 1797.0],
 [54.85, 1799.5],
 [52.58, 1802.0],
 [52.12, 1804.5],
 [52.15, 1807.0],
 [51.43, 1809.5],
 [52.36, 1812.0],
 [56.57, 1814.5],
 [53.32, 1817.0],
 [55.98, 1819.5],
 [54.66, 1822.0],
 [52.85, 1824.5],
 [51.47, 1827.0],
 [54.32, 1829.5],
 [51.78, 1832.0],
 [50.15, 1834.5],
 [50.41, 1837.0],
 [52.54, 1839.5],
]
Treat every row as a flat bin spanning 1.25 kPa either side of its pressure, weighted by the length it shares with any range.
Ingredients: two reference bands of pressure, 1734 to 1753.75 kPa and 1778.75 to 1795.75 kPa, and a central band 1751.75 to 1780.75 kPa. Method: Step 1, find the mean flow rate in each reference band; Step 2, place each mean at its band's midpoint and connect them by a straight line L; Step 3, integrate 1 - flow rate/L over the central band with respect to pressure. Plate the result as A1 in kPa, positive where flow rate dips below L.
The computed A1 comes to 5.8 kPa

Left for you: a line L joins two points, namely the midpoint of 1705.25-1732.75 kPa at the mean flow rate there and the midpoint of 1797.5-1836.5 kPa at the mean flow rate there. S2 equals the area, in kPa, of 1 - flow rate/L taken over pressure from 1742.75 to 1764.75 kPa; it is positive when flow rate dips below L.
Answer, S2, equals 2.0 kPa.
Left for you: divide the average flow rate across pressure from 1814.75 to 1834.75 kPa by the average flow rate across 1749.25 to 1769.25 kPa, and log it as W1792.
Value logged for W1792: 1.23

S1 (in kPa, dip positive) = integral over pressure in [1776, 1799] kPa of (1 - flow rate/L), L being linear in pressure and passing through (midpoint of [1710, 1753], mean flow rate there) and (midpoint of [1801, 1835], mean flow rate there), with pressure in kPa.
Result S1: 3.9 kPa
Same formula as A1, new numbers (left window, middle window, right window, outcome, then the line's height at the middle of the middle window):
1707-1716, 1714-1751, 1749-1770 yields -2.9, 46.1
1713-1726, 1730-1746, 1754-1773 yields -1.3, 45.8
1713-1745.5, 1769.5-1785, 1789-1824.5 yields 6.6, 52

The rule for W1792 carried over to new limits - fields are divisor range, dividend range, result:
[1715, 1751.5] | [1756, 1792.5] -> 0.76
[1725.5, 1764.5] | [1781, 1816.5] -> 1.04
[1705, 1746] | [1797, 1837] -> 1.07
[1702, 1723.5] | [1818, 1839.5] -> 1.07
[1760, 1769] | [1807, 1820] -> 1.38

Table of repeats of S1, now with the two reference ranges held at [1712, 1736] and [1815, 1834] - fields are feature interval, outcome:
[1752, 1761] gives 0.8 kPa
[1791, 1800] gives -0.1 kPa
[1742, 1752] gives 0.6 kPa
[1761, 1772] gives 3.3 kPa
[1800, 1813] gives 0.2 kPa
